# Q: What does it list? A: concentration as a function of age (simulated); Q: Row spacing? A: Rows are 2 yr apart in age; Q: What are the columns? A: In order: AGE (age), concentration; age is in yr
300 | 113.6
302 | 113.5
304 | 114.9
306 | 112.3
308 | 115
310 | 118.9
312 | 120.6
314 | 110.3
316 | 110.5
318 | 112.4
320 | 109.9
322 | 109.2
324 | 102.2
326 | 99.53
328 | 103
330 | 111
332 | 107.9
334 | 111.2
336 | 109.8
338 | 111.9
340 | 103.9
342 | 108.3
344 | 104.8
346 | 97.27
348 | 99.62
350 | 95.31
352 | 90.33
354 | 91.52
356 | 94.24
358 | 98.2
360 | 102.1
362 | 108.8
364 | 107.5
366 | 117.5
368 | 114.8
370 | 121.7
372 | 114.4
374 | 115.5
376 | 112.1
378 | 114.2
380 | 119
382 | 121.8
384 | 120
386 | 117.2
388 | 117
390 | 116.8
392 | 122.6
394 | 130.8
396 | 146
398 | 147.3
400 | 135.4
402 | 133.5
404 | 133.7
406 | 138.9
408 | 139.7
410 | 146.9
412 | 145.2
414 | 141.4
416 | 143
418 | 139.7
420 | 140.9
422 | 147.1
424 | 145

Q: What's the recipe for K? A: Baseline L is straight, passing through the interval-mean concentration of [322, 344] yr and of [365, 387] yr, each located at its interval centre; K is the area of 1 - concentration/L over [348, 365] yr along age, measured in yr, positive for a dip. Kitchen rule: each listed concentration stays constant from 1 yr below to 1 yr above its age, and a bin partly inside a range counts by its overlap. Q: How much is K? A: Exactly 2.1 yr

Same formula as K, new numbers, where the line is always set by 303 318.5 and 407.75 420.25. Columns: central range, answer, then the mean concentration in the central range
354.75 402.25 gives 5.3 yr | 118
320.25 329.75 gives 1.1 yr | 105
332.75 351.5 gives 2.8 yr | 104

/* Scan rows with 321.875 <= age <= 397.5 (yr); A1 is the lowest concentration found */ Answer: 90.33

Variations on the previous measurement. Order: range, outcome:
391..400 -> 122.6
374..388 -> 112.1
